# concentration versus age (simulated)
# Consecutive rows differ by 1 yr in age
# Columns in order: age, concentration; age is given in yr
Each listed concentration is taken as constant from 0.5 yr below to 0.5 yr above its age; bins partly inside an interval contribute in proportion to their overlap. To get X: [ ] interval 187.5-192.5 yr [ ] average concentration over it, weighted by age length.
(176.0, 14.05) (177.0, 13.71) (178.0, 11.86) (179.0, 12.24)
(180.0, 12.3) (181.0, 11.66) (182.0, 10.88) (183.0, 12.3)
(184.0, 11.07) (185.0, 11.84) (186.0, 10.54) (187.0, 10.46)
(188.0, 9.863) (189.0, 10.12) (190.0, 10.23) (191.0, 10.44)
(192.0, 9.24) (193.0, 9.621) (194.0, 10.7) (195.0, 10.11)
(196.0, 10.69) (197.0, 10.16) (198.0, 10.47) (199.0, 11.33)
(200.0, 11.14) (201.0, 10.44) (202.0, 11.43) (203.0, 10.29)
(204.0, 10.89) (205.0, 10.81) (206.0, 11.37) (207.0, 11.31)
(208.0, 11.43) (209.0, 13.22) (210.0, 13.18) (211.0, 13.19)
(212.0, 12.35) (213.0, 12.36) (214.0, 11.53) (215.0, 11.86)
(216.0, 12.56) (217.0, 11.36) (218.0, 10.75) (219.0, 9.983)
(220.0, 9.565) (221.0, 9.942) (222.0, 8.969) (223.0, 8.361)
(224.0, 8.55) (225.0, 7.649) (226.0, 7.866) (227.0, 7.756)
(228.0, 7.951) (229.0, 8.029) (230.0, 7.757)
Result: 9.98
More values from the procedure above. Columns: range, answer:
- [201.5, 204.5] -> 10.9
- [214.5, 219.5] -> 11.3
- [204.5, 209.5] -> 11.6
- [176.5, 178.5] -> 12.8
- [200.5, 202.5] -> 10.9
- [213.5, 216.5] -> 12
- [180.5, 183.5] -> 11.6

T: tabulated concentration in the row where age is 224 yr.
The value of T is 8.55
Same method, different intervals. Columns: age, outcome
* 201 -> 10.44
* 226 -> 7.866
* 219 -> 9.983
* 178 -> 11.86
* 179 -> 12.24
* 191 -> 10.44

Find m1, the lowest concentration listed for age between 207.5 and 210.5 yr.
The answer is 11.43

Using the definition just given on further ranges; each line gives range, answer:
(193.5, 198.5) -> 10.11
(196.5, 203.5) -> 10.16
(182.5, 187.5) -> 10.46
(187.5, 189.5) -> 9.863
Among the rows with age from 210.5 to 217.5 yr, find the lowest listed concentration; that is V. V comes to 11.36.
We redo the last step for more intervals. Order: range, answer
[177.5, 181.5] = 11.66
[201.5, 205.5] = 10.29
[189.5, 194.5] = 9.24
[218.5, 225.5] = 7.649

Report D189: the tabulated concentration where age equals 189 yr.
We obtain 10.12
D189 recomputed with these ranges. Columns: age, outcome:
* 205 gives 10.81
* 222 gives 8.969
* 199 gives 11.33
